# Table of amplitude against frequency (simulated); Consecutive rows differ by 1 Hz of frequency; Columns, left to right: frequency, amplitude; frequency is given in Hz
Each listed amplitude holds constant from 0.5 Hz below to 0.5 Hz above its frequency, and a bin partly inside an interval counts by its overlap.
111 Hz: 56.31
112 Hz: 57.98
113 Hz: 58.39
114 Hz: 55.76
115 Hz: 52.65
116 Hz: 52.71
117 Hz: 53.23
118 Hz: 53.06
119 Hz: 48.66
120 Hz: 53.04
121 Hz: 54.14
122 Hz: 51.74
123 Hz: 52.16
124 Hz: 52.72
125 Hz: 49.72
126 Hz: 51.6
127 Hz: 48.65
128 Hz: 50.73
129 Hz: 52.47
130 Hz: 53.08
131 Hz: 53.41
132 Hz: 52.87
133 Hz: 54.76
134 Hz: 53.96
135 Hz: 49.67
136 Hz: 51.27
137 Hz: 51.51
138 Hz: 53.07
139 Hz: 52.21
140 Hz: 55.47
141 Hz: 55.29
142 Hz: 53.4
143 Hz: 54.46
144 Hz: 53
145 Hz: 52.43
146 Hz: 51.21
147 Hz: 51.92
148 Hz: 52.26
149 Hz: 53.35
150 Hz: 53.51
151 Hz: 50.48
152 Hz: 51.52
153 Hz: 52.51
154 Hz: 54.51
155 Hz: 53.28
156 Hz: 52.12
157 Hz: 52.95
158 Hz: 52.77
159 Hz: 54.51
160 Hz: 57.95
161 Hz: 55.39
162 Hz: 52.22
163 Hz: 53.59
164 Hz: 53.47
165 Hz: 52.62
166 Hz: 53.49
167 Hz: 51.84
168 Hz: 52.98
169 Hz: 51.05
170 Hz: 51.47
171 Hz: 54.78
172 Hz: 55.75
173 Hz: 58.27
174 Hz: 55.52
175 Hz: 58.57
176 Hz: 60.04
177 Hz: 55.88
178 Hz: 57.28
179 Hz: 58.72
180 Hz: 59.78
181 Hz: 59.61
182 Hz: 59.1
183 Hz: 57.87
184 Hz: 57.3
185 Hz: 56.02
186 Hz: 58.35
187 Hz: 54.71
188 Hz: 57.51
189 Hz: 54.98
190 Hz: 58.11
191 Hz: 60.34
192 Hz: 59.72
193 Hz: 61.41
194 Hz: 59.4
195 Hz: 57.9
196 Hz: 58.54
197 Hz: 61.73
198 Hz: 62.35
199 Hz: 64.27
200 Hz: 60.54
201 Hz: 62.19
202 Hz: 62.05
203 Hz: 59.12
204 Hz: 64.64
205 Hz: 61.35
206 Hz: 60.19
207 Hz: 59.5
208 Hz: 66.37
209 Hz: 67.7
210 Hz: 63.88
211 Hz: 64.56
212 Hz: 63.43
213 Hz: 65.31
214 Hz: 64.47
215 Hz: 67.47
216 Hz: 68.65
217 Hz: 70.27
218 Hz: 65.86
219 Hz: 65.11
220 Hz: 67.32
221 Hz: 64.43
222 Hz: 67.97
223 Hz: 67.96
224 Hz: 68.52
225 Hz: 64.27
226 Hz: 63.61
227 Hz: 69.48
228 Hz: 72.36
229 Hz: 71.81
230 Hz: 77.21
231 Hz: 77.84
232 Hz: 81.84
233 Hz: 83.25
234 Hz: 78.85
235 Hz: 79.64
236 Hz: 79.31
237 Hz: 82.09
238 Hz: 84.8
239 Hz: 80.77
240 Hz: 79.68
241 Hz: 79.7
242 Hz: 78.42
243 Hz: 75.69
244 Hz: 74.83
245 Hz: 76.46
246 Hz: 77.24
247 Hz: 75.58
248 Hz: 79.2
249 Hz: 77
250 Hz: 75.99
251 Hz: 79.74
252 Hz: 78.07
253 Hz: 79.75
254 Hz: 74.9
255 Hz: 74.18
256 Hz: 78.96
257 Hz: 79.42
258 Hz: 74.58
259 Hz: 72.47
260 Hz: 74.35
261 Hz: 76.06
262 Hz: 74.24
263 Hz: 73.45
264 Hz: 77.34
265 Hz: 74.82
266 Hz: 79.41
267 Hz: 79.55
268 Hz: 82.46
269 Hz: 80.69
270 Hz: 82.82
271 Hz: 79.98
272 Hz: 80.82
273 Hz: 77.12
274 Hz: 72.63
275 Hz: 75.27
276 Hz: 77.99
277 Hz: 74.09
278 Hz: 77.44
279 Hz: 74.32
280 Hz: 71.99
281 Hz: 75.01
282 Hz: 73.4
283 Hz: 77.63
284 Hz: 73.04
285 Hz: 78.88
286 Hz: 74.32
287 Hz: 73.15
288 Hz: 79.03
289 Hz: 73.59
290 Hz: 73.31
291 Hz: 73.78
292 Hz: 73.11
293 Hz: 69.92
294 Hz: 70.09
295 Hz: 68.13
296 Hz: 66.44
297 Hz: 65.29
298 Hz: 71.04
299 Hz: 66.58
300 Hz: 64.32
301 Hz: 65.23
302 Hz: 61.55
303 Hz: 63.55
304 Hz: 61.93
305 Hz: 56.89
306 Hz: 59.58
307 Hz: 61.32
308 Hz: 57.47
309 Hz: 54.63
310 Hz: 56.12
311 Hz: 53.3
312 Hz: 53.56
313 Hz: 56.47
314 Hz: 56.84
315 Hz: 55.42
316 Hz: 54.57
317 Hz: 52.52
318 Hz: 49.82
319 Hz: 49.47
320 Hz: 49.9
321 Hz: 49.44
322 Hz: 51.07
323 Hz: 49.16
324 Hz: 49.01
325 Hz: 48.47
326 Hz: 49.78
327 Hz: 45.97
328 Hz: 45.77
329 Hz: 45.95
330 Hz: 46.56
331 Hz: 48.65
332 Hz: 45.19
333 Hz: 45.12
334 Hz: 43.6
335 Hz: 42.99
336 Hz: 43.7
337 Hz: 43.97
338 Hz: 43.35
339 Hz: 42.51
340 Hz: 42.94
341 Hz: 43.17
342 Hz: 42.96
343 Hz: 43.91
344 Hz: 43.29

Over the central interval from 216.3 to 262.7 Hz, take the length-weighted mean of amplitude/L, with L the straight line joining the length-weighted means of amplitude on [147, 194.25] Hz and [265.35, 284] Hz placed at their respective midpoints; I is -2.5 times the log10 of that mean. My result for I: -0.08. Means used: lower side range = 55.4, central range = 75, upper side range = 77.2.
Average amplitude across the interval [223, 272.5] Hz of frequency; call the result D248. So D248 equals 76.9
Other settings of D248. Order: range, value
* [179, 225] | 62.2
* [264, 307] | 72.5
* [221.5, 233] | 71.7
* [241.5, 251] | 76.9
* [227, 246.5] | 78.3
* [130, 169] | 53.1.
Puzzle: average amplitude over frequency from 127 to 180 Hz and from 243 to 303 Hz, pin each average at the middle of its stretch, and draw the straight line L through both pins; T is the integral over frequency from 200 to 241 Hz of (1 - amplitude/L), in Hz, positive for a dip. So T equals -2.5 Hz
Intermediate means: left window 53.7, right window 74.7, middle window 69.6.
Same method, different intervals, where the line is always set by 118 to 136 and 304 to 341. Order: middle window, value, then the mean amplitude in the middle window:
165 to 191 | -2.5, 56.4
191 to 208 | -3.2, 61.1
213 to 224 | -3.4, 66.9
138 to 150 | -0.3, 53.2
